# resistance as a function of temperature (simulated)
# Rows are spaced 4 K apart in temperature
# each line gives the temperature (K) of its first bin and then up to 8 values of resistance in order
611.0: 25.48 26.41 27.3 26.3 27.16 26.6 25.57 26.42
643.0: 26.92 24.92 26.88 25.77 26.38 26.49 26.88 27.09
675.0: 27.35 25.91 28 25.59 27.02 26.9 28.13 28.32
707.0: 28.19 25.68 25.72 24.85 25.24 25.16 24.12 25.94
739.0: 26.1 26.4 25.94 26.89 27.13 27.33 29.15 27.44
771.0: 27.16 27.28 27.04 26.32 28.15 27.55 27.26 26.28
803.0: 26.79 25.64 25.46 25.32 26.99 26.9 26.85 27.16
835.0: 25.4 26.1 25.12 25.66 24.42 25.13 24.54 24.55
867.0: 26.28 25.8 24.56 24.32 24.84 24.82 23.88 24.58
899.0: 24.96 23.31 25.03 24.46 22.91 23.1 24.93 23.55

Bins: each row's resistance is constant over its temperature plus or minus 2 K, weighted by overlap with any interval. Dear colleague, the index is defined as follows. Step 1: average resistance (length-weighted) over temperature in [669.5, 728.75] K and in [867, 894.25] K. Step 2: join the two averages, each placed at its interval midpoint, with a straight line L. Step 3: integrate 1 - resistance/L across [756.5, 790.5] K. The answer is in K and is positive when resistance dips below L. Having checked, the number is -2.11 K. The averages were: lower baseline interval 26.6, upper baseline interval 24.8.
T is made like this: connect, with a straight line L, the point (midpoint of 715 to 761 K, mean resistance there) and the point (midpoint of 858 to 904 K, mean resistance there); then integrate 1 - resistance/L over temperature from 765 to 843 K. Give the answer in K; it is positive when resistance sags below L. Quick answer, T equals -3.9 K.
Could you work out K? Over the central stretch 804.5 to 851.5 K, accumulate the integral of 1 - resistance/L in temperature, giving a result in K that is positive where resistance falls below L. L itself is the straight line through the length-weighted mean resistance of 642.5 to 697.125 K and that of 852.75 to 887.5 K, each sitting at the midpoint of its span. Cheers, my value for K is -1.2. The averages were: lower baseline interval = 26.6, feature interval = 26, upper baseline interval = 25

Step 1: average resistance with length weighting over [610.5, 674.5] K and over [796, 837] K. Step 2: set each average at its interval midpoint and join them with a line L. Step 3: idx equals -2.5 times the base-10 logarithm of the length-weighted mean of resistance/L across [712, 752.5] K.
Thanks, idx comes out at 0.03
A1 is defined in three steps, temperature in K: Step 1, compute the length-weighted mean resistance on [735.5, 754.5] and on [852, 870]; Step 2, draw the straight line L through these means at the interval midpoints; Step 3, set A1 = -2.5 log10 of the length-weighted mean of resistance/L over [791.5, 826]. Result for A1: -0.03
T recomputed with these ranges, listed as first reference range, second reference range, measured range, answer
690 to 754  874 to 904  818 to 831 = -0.9 K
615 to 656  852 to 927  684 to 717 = -1.3 K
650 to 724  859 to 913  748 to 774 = -1.5 K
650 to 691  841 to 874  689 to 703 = -0.6 K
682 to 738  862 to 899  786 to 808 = -1.2 K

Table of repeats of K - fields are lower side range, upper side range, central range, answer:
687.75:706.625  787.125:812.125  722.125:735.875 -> 1.1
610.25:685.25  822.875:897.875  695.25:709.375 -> -1.0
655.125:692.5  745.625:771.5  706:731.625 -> 1.4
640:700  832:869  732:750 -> 0.1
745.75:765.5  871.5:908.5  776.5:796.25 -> -0.4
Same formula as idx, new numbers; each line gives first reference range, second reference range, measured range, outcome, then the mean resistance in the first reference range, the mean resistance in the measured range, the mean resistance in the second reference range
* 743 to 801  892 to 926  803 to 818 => 0.024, 27.2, 25.8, 24.1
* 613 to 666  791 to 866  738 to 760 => -0.021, 26.4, 26.6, 25.9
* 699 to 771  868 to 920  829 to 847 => -0.032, 26.5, 25.9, 24.4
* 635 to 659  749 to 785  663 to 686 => -0.021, 26.1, 26.9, 27.3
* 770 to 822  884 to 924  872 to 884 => 0.006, 26.7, 24.7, 24.2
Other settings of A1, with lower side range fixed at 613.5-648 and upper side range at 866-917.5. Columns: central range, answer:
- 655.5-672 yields -0.016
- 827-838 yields -0.059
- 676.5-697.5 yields -0.029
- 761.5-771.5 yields -0.102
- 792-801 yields -0.067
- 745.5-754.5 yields -0.041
